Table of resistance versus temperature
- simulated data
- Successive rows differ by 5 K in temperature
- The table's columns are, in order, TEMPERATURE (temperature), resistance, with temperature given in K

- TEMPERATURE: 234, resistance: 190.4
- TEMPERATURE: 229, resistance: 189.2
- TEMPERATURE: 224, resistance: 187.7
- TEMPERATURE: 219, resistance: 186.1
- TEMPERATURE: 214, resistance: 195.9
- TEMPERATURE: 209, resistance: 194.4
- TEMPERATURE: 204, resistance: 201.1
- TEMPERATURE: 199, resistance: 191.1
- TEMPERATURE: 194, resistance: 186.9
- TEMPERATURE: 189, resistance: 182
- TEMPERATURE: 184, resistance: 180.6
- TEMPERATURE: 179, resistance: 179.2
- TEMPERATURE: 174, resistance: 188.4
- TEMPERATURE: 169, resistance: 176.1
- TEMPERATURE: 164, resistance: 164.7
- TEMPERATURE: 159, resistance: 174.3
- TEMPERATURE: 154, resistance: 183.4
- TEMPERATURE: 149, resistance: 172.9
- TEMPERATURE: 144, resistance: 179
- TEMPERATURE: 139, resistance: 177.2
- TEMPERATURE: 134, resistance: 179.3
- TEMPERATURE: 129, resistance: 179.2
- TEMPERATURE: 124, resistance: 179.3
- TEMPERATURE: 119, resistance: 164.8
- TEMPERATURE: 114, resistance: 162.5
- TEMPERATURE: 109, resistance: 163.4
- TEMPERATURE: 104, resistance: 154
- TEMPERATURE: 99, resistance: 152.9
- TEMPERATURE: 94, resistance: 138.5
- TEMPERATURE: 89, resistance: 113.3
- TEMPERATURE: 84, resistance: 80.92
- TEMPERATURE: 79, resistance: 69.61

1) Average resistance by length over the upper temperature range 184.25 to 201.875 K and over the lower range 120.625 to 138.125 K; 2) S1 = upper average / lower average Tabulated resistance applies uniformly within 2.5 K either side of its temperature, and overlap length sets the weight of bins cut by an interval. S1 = 1.0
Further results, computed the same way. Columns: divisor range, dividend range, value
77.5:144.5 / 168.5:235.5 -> 1.26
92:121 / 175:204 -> 1.19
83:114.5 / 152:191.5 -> 1.28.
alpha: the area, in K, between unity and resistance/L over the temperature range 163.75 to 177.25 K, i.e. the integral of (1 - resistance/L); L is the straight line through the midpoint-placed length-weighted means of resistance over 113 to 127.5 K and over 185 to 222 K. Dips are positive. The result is 0.30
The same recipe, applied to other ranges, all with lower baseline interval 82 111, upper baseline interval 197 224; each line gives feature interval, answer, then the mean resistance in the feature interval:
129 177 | -4.19 K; 177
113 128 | -2.44 K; 171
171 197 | -0.58 K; 183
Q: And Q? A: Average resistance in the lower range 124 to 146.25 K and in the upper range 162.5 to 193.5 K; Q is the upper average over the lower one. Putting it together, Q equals 1.00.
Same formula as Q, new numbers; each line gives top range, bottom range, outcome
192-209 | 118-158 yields 1.09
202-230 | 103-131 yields 1.15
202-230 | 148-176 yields 1.09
